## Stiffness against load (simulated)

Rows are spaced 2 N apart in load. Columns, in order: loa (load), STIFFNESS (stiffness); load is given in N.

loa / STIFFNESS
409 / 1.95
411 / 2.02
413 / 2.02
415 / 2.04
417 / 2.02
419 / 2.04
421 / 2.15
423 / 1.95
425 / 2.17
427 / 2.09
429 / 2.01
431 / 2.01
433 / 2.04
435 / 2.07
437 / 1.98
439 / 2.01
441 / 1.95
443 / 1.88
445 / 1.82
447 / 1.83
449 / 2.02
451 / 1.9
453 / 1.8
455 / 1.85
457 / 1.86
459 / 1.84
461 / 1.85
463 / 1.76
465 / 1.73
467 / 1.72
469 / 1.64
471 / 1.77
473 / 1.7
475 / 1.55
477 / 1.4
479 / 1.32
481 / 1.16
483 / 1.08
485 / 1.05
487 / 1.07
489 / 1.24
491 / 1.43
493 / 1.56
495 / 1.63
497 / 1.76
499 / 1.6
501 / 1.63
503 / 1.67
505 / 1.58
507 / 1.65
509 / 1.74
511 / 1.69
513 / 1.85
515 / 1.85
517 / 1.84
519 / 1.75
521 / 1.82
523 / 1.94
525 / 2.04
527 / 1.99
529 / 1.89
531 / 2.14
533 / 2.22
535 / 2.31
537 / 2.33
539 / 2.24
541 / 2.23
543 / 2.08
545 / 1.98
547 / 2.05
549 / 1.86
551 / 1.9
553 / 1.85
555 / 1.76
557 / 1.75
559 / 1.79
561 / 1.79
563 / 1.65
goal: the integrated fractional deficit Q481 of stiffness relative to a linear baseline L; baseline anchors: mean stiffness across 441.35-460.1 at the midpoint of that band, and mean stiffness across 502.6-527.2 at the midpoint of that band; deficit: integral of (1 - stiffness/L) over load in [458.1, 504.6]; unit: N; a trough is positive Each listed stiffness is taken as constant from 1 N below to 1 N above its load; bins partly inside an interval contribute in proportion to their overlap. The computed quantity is 7.8 N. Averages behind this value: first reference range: 1.87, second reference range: 1.8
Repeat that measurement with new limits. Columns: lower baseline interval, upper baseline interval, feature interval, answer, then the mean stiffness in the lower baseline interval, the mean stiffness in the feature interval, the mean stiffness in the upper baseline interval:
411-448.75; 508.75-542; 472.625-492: 6.9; 2.01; 1.29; 2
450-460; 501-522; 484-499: 3.1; 1.85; 1.41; 1.74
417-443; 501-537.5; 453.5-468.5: 1.4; 2.03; 1.8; 1.89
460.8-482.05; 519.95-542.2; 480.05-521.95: 6.8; 1.59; 1.55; 2.1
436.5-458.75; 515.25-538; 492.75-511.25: 3.1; 1.9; 1.65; 2.02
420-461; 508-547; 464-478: 2.3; 1.96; 1.64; 2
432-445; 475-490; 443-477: -4.0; 1.98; 1.78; 1.21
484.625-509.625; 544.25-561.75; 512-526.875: -2.0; 1.52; 1.88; 1.86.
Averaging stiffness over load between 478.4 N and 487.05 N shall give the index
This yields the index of 1.13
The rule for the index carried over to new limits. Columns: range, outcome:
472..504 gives 1.43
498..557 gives 1.91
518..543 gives 2.08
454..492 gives 1.53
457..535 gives 1.67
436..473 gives 1.84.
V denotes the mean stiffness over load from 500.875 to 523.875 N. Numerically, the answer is 1.75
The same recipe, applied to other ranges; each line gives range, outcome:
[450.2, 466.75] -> 1.82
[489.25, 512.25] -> 1.62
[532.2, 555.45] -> 2.07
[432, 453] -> 1.94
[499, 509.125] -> 1.64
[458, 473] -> 1.75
